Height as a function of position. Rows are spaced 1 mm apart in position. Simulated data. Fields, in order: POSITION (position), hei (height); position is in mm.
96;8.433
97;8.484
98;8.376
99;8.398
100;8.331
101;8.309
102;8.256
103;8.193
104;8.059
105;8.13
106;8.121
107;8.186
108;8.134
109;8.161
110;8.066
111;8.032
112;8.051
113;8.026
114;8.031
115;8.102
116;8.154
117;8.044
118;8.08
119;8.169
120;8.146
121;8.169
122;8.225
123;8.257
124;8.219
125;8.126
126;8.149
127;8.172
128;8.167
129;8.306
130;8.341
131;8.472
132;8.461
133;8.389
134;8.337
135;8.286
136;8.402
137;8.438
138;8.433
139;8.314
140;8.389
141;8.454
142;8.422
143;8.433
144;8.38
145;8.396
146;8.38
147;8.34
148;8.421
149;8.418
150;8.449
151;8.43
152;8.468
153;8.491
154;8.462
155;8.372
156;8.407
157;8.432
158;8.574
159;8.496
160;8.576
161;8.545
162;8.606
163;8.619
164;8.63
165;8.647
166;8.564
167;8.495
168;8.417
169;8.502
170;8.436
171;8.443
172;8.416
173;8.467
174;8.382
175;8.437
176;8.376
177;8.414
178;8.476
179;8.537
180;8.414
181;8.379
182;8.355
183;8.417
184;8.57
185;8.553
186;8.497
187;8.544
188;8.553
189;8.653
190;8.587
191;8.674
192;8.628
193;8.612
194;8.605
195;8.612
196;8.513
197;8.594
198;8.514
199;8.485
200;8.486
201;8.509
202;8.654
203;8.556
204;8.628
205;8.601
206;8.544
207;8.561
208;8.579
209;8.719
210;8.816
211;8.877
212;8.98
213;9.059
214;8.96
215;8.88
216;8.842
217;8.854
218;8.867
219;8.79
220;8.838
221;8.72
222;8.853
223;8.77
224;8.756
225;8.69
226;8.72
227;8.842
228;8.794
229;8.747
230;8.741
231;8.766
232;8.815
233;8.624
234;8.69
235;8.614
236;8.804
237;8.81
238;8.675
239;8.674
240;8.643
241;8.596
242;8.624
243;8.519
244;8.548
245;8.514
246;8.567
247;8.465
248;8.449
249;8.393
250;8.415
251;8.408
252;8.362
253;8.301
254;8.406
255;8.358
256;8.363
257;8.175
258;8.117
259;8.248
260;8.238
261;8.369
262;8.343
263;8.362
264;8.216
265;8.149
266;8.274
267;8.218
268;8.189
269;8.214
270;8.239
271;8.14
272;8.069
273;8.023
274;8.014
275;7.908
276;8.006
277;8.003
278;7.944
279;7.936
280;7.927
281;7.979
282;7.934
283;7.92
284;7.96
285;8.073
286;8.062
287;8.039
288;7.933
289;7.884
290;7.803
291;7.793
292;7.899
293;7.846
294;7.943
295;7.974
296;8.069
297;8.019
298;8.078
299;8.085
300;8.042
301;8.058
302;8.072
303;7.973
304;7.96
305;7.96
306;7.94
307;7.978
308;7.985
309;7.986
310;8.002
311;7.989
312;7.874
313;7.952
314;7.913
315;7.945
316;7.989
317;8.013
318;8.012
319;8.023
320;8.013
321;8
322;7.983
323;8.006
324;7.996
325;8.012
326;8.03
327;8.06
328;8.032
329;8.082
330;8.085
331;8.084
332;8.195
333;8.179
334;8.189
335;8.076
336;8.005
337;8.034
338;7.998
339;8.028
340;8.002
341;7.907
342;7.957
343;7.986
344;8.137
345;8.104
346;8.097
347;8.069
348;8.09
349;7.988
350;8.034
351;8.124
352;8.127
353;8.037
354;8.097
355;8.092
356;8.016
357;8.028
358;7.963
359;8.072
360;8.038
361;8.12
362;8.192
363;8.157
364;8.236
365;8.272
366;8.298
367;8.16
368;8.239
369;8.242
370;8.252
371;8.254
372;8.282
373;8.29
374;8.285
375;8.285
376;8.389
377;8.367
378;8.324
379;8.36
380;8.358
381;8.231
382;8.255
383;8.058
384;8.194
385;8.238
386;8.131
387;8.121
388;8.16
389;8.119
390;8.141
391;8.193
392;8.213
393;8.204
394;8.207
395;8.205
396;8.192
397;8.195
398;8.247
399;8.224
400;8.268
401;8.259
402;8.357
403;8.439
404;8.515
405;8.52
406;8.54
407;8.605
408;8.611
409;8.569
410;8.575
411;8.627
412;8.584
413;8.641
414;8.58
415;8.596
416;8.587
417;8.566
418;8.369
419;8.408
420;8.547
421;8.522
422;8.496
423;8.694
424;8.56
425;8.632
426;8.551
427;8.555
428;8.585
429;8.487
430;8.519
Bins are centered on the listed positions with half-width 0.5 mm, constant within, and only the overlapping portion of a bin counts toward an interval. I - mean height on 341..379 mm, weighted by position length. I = 8.15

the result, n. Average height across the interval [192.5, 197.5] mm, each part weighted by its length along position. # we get 8.59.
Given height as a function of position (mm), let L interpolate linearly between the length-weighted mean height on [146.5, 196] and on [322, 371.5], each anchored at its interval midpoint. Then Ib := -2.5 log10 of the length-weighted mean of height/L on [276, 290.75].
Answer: 0.038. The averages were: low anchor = 8.5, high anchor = 8.09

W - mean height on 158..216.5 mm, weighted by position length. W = 8.58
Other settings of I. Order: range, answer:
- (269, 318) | 7.98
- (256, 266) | 8.25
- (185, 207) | 8.57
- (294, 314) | 8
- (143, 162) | 8.45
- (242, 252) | 8.48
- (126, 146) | 8.36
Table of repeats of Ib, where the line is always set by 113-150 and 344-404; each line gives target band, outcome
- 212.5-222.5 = -0.08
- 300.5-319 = 0.03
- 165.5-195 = -0.03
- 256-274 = 0.00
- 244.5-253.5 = -0.02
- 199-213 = -0.05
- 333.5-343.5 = 0.03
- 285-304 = 0.03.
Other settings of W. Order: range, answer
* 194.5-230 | 8.72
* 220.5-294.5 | 8.33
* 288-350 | 8.01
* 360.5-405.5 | 8.25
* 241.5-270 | 8.35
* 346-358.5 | 8.06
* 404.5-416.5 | 8.59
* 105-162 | 8.3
